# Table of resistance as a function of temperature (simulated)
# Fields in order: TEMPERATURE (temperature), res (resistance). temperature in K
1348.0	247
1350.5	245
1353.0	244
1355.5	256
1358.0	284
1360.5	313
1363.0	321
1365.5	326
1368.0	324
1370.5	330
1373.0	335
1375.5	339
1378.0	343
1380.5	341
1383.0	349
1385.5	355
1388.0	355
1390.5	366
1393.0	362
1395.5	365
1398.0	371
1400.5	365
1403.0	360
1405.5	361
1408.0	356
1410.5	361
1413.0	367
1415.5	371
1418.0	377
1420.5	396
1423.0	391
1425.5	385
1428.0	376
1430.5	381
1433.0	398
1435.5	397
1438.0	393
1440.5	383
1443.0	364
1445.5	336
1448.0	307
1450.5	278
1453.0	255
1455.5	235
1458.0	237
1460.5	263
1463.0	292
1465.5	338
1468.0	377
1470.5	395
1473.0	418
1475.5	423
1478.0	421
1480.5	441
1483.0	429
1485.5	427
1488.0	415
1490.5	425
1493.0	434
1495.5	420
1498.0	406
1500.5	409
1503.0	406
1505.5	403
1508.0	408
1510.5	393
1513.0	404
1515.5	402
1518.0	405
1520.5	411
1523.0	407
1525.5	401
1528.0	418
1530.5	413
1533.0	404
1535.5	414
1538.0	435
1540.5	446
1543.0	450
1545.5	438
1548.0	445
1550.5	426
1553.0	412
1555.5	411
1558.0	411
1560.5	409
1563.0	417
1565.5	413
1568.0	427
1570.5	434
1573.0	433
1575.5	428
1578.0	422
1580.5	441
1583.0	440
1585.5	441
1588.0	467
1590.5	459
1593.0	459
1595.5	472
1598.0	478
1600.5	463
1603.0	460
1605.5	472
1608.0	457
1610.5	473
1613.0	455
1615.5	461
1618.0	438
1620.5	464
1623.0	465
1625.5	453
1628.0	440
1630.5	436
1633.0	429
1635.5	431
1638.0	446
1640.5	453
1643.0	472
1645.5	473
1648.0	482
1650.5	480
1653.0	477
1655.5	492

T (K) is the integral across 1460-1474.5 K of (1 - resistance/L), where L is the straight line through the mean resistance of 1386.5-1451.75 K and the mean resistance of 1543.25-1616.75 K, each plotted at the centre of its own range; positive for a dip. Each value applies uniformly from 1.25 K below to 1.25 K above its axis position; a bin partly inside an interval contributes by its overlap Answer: 1.4 K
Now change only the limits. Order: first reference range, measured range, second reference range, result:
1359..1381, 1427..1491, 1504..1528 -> 2.5 K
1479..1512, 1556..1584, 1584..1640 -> 1.1 K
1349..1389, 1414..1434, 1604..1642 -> -2.3 K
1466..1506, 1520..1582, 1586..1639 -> 1.8 K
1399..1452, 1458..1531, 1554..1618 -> 0.5 K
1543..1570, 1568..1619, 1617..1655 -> -1.6 K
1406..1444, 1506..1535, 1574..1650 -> 0.8 K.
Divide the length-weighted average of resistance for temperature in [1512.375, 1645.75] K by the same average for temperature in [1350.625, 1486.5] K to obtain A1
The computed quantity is 1.3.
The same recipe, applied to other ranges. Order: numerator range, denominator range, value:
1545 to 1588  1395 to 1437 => 1.14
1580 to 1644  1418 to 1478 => 1.30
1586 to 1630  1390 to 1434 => 1.23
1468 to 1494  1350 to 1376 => 1.39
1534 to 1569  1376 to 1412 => 1.19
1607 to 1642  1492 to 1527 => 1.10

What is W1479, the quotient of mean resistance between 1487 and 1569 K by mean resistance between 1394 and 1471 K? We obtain 1.19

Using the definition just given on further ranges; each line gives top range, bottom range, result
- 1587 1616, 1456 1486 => 1.27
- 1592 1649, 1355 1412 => 1.34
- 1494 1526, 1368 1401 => 1.16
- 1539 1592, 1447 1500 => 1.19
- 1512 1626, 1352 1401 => 1.31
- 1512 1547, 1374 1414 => 1.17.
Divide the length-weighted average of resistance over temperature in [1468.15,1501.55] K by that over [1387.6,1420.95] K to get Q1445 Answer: 1.14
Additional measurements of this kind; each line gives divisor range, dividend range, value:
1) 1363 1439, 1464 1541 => 1.13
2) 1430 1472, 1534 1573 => 1.29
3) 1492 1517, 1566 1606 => 1.10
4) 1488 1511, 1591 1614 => 1.13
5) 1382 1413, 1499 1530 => 1.12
